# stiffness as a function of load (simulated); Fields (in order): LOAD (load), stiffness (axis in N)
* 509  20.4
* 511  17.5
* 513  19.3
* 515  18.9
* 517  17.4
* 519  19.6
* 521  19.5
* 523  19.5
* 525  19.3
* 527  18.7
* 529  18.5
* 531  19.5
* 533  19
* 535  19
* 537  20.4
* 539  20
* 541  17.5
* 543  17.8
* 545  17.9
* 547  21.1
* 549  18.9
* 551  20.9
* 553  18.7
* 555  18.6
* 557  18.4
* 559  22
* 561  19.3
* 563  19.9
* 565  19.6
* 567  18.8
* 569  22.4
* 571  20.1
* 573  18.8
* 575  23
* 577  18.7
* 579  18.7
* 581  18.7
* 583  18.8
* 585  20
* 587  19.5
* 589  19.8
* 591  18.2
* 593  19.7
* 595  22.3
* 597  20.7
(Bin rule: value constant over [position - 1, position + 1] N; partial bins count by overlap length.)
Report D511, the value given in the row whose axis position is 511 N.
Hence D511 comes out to 17.5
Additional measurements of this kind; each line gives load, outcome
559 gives 22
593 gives 19.7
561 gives 19.3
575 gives 23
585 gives 20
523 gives 19.5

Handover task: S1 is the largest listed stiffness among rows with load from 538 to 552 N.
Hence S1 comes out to 21.1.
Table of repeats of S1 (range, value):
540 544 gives 17.8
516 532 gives 19.6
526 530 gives 18.7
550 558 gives 20.9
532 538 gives 20.4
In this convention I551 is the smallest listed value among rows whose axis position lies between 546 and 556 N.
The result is 18.6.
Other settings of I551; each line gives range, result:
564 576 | 18.8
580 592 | 18.2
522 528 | 18.7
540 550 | 17.5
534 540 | 19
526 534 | 18.5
